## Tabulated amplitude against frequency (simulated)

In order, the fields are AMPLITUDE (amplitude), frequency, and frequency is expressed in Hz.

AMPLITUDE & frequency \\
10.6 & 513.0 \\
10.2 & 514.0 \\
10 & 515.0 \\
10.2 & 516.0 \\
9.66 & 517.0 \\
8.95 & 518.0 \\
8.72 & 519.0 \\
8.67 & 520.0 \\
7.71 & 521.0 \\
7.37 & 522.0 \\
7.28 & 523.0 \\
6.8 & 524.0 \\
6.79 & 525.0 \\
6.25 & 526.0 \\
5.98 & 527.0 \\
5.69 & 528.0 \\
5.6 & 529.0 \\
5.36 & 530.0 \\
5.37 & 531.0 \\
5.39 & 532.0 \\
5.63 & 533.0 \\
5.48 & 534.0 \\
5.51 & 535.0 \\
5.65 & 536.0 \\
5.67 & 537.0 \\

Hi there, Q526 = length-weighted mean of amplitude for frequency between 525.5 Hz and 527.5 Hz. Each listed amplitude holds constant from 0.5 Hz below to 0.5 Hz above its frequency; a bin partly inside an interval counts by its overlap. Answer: 6.12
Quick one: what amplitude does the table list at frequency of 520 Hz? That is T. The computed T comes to 8.67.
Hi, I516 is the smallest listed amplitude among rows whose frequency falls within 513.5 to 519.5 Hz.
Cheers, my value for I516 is 8.72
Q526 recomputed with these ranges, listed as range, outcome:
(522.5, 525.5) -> 6.96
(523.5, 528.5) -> 6.3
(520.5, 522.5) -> 7.54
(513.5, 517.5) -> 10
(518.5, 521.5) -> 8.37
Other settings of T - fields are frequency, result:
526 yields 6.25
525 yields 6.79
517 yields 9.66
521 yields 7.71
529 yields 5.6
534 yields 5.48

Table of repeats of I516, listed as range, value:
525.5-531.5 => 5.36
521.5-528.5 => 5.69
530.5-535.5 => 5.37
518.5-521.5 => 7.71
